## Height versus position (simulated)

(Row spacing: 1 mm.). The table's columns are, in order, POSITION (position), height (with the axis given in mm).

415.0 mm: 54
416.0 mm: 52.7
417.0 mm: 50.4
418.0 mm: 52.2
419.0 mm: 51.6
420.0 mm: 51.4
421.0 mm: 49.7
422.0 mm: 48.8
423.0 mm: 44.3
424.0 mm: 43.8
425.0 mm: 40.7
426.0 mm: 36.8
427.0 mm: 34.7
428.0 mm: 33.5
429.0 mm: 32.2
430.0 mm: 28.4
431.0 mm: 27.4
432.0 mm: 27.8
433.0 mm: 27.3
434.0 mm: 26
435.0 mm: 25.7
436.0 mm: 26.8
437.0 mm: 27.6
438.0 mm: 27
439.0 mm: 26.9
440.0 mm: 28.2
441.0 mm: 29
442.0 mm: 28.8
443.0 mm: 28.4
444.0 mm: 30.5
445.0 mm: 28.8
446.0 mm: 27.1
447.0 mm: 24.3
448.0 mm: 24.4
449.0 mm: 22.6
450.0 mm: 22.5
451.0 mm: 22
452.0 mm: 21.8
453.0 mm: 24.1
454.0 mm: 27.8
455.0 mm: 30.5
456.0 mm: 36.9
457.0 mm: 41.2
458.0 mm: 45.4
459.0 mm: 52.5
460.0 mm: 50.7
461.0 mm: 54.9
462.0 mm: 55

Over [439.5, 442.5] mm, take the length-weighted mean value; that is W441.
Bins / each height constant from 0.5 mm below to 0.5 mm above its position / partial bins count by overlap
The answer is 28.7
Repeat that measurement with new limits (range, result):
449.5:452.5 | 22.1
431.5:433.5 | 27.6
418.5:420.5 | 51.5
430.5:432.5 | 27.6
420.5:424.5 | 46.6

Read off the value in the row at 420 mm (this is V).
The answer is 51.4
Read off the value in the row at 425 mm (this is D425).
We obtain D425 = 40.7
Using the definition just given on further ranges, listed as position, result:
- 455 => 30.5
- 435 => 25.7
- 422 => 48.8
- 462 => 55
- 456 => 36.9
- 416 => 52.7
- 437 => 27.6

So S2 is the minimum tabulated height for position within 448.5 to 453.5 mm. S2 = 21.8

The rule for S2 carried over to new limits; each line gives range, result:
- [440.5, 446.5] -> 27.1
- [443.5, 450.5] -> 22.5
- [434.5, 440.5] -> 25.7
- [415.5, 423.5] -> 44.3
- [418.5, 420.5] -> 51.4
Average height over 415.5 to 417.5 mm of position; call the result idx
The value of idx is 51.5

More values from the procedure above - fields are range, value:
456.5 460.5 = 47.5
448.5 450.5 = 22.6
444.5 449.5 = 25.4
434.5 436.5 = 26.2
